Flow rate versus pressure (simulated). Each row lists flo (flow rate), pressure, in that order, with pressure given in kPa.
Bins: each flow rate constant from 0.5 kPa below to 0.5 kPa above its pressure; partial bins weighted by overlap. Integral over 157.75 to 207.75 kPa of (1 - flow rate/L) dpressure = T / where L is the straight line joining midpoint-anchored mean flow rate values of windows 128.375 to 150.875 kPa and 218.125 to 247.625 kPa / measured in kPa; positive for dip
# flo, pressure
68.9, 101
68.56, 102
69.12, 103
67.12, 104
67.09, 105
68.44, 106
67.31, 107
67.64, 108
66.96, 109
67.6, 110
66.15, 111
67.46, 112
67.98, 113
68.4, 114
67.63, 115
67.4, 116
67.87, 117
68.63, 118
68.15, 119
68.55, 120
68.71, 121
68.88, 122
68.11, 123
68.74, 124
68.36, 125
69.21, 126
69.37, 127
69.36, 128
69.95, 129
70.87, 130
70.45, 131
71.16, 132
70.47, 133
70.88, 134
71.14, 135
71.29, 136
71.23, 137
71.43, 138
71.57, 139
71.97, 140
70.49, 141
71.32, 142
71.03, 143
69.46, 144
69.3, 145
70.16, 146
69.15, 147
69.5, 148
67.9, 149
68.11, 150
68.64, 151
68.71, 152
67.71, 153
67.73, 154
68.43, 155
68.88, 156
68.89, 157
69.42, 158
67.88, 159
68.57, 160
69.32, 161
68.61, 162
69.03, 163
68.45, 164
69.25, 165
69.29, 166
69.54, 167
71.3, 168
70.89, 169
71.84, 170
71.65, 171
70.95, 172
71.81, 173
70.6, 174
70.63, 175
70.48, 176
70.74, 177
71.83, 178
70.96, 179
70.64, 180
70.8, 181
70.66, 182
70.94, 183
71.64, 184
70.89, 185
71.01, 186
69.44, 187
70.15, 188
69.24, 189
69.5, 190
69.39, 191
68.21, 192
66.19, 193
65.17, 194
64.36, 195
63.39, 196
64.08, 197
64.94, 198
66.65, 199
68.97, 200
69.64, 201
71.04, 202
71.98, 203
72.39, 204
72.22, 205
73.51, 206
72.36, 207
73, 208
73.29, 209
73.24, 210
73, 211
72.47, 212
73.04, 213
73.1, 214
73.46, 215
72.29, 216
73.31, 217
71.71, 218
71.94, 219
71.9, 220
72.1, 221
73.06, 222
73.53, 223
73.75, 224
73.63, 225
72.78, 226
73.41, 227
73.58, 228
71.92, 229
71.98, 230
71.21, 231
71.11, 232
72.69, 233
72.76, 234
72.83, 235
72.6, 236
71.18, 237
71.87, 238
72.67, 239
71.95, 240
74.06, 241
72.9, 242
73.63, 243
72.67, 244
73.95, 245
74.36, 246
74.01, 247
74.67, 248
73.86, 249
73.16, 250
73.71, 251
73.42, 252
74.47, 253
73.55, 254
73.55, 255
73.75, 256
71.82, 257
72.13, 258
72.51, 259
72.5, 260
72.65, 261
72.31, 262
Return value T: 1.26 kPa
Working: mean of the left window 70.4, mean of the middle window 69.7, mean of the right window 72.8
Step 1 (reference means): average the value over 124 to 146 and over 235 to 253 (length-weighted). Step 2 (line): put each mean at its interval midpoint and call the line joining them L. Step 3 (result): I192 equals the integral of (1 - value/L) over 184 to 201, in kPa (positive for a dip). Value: 1.0 kPa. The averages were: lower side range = 70.4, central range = 67.8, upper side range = 73.2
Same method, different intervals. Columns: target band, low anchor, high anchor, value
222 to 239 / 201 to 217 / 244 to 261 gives 0.1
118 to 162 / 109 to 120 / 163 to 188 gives -0.4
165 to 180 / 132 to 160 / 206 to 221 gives 0.0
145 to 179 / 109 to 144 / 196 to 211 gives 0.1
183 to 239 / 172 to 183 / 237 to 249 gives 0.8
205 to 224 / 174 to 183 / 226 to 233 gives -0.3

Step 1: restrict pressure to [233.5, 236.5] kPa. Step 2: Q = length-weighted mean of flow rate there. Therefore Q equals 72.7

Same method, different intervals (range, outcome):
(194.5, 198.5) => 64.2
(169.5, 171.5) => 71.7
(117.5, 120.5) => 68.4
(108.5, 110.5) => 67.3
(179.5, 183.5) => 70.8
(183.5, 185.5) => 71.3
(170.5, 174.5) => 71.3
